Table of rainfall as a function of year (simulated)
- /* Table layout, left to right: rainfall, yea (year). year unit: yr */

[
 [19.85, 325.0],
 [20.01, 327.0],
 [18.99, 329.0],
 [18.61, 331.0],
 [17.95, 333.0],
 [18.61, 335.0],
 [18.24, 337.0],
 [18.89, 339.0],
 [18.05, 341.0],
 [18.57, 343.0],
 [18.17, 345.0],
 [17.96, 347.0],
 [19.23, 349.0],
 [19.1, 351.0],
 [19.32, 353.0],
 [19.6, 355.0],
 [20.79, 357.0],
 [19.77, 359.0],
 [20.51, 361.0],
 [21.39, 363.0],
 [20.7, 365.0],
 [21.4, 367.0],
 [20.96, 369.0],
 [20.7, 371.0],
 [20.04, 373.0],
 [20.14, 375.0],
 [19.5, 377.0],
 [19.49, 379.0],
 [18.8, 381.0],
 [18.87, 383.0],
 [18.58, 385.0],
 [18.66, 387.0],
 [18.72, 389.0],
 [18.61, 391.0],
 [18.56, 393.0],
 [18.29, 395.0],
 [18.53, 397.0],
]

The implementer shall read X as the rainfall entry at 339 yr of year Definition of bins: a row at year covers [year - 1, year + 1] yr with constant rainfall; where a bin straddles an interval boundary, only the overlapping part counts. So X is 18.89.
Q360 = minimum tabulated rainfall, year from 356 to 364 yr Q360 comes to 19.77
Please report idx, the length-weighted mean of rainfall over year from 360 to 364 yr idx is 21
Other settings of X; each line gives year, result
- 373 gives 20.04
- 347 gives 17.96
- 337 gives 18.24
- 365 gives 20.7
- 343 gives 18.57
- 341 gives 18.05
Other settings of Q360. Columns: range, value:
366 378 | 19.5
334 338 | 18.24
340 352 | 17.96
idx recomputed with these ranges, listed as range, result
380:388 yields 18.7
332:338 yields 18.3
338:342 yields 18.5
